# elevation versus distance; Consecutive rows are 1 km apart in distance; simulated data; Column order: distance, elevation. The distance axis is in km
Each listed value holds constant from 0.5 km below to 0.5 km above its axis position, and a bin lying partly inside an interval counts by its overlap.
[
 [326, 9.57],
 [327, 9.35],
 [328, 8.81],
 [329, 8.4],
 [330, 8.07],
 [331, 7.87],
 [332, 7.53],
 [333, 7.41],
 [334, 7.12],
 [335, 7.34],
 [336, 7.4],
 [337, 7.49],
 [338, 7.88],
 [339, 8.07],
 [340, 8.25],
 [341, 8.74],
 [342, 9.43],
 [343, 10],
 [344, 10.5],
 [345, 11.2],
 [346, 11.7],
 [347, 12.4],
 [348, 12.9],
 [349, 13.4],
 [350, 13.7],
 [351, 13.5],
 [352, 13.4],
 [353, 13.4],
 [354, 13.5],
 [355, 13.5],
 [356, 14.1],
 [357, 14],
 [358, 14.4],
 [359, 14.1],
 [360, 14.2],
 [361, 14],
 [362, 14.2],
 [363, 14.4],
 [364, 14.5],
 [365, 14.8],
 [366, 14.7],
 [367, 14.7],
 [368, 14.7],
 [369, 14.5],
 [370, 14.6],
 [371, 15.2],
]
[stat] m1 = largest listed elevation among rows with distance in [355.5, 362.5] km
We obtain 14.4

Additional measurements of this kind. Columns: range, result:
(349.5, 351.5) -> 13.7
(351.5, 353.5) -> 13.4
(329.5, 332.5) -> 8.07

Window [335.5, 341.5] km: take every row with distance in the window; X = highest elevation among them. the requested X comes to 8.74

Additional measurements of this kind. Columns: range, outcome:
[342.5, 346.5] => 11.7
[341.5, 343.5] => 10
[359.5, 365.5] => 14.8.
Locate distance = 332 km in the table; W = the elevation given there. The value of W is 7.53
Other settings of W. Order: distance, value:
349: 13.4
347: 12.4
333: 7.41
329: 8.4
